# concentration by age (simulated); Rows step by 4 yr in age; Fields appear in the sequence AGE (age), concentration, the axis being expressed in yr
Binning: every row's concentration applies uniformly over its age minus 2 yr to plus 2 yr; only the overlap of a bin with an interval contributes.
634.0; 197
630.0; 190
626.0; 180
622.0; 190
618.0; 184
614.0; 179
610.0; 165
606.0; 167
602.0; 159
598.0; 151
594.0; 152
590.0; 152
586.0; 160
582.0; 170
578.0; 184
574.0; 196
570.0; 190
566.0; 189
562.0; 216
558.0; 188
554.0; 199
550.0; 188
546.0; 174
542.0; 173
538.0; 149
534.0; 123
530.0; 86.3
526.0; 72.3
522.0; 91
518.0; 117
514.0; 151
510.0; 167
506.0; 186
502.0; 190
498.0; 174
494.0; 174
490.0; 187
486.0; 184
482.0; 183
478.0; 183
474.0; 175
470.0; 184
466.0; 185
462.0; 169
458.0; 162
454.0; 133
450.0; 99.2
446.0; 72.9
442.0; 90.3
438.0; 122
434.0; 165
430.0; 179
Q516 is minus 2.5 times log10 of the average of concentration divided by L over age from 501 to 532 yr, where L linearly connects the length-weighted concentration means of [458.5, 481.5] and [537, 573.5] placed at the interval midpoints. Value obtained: 0.36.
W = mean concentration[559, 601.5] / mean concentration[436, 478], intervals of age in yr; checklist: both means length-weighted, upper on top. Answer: 1.24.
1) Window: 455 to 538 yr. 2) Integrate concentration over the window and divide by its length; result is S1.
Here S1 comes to 157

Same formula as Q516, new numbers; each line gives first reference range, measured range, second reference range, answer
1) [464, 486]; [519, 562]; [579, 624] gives 0.181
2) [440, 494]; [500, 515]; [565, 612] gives -0.099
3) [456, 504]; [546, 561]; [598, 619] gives -0.108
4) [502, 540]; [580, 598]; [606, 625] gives 0.047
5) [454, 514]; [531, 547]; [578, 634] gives 0.165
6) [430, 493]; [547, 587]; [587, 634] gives -0.138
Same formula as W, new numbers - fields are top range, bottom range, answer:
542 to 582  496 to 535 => 1.39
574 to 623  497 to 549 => 1.18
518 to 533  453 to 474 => 0.53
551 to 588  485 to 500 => 1.05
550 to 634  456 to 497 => 1.00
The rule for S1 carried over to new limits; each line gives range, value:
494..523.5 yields 156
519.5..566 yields 152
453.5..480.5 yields 172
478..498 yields 181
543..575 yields 192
